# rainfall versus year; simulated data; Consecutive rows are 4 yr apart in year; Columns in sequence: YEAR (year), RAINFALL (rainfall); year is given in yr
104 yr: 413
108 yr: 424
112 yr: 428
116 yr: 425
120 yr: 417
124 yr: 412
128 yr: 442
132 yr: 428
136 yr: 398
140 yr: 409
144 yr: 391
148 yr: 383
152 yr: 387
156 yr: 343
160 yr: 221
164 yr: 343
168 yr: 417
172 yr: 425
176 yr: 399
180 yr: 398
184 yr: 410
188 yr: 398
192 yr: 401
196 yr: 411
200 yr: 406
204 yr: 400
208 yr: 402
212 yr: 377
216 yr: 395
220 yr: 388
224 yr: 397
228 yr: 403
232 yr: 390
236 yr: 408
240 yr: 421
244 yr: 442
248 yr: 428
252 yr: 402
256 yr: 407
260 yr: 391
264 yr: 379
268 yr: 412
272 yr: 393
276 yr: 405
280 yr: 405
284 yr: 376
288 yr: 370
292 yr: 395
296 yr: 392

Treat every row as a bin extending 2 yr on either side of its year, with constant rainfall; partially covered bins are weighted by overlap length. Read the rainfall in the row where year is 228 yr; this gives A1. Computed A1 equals 403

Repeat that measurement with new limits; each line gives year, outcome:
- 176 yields 399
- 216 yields 395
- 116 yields 425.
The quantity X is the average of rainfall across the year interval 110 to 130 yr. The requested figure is 425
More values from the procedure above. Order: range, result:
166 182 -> 410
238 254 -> 423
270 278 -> 399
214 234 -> 395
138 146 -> 400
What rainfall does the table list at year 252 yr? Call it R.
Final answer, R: 402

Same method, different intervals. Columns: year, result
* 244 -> 442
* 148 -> 383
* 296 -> 392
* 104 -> 413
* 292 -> 395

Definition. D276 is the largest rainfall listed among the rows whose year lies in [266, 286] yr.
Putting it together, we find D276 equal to 412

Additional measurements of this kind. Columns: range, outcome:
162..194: 425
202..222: 402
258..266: 391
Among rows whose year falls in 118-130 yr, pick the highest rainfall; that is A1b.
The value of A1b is 442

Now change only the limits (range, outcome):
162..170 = 417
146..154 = 387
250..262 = 407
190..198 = 411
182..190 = 410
